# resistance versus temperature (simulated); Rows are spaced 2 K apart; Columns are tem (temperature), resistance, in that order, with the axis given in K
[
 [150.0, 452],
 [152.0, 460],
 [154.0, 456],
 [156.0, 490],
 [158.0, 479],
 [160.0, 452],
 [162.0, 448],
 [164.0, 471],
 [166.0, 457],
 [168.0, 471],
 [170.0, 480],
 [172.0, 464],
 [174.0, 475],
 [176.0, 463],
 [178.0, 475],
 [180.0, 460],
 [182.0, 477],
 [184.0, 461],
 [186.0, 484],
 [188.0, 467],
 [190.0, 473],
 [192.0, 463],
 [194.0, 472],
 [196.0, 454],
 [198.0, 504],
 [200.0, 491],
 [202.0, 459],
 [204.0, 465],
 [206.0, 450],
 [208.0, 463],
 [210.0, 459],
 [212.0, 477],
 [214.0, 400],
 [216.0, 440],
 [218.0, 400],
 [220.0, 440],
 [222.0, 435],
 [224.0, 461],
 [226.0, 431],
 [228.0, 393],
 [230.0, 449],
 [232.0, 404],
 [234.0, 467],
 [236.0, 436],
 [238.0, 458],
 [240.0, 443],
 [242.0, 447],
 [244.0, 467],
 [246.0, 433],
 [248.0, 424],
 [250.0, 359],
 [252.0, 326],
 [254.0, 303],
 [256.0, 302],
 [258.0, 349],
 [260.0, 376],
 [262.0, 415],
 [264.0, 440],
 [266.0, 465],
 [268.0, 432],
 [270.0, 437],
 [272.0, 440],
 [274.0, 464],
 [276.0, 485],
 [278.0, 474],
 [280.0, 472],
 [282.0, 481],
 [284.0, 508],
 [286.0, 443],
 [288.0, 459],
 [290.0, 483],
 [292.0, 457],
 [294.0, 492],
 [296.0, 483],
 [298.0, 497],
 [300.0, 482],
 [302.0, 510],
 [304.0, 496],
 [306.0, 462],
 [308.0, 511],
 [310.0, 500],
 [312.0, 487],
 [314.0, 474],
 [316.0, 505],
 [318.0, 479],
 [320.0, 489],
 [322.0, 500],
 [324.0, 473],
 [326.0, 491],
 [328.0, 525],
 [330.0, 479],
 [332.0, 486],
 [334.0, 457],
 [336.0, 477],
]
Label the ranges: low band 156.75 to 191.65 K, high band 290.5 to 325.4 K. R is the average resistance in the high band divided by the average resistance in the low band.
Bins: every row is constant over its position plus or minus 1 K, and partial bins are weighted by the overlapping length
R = 1.04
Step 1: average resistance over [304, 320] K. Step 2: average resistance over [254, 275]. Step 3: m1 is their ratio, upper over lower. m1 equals 1.20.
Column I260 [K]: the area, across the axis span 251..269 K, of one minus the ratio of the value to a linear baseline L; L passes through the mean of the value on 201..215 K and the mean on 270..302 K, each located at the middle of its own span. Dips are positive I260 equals 3.4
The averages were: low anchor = 453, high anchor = 475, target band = 379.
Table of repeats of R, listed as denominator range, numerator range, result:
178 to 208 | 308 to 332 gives 1.05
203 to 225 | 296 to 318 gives 1.11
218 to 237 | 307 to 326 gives 1.13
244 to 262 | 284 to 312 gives 1.31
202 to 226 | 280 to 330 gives 1.09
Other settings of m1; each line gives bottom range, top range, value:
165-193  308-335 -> 1.04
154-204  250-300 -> 0.93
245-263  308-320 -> 1.34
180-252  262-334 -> 1.07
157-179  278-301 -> 1.02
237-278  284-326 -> 1.17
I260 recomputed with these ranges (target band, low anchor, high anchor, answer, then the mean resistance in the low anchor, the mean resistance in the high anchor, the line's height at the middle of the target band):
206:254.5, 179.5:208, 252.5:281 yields 1.76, 470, 417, 443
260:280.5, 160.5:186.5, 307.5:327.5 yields 1.50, 468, 491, 483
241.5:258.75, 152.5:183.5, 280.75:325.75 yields 3.64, 468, 485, 478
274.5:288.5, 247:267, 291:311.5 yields -1.17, 376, 489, 438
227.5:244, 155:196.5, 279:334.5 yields 1.25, 469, 485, 476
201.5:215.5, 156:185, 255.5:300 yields 0.27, 467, 450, 461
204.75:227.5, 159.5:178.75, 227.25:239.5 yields 0.16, 466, 436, 444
